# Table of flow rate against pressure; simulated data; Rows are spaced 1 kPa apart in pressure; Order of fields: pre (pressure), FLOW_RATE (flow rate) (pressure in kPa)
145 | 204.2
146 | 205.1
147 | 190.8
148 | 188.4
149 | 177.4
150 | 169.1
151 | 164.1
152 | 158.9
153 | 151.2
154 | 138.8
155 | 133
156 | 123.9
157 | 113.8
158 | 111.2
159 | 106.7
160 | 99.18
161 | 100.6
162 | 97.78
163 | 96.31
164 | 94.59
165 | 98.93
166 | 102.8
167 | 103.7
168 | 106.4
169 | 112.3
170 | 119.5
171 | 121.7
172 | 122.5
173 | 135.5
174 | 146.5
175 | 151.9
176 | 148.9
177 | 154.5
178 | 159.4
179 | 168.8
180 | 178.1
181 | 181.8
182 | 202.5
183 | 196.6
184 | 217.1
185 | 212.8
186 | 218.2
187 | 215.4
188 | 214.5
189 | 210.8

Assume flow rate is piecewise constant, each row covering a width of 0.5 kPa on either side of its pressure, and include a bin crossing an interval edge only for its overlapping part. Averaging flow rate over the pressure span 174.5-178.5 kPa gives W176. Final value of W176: 154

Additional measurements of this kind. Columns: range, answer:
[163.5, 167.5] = 100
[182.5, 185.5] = 209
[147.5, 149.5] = 183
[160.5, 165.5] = 97.6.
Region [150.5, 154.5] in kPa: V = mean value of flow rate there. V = 153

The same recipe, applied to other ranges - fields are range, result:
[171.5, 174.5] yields 135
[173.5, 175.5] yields 149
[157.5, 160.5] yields 106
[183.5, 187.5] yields 216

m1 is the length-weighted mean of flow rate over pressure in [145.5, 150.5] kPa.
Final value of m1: 186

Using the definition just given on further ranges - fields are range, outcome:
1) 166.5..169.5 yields 107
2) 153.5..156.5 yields 132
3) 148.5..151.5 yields 170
